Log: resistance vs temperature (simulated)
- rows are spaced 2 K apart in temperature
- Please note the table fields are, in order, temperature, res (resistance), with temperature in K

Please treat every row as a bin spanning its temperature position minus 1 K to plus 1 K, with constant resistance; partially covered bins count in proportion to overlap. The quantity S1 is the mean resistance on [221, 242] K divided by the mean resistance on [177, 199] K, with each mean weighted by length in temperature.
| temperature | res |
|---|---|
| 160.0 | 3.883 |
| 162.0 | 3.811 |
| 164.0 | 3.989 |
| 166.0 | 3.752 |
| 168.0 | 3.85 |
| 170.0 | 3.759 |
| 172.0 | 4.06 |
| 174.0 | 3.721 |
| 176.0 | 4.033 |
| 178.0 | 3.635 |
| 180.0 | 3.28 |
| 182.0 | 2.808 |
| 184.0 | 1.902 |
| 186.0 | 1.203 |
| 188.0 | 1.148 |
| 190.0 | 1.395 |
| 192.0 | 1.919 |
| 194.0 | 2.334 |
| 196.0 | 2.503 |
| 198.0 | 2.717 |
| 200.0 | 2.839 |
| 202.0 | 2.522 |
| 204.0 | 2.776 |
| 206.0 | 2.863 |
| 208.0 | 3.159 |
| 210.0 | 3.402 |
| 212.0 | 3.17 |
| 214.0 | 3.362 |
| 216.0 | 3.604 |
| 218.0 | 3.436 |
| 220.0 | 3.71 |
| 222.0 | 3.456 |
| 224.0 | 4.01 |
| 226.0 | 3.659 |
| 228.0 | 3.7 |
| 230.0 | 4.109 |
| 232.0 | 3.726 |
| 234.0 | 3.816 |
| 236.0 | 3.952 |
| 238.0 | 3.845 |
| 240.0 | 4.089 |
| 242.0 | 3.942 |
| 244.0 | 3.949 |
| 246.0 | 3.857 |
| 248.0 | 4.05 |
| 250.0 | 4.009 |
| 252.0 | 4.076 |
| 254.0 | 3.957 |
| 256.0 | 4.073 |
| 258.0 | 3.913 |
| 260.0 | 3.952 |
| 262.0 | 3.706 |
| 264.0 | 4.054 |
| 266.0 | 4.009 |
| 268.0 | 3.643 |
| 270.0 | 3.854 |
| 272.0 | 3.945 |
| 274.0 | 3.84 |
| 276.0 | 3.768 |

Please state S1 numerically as 1.7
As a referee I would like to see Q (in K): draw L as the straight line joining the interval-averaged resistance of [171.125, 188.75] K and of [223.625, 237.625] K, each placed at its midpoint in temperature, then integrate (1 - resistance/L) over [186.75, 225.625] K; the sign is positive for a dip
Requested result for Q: 6.37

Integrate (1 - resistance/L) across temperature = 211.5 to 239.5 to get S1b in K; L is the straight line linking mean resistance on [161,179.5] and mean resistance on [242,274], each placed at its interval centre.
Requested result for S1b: 1.4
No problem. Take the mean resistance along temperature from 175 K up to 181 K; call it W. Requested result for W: 3.65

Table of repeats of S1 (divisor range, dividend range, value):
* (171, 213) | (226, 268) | 1.44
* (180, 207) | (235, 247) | 1.74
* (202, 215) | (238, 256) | 1.30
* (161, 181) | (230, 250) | 1.04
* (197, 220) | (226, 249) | 1.26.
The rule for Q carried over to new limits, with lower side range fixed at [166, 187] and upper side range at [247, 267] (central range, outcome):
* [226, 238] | -0.3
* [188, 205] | 5.6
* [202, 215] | 1.7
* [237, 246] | -0.2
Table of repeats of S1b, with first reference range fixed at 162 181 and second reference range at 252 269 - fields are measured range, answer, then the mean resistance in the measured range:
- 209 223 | 1.5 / 3.45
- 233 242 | -0.1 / 3.93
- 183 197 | 7.5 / 1.77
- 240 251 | -0.2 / 3.97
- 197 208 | 3.0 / 2.78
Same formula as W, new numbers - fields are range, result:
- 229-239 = 3.89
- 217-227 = 3.65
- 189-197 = 2.04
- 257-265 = 3.91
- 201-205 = 2.65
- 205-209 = 3.01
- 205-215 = 3.19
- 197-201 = 2.78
